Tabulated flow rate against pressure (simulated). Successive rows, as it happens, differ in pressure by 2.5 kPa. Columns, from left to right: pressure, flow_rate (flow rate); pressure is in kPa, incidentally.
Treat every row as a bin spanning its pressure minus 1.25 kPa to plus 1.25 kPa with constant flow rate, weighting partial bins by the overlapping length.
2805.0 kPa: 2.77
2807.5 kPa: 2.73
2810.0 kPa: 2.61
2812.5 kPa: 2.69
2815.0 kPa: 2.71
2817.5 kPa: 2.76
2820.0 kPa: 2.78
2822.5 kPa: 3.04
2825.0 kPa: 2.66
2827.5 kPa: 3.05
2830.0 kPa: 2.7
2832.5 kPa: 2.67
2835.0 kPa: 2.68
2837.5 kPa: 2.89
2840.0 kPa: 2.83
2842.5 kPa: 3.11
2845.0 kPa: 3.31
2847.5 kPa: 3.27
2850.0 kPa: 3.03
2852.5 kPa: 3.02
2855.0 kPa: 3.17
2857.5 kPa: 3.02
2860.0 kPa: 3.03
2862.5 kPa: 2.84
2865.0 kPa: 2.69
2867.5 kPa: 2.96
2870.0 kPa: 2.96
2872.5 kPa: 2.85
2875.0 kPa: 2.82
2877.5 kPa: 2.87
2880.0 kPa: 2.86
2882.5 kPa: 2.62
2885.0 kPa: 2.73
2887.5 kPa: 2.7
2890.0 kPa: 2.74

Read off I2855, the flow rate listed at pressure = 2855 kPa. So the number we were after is 3.17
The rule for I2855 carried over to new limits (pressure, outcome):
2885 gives 2.73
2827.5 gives 3.05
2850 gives 3.03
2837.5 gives 2.89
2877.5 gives 2.87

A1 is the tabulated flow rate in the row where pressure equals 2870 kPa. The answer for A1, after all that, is 2.96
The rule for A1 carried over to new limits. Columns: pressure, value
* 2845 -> 3.31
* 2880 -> 2.86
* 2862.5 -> 2.84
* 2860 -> 3.03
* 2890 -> 2.74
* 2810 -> 2.61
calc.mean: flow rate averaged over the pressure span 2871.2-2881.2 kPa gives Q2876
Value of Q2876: 2.85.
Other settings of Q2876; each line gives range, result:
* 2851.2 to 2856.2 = 3.09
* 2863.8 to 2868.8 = 2.83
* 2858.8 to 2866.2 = 2.85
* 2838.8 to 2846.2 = 3.08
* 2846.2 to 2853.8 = 3.11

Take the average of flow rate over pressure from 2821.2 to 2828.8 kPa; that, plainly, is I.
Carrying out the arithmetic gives 2.91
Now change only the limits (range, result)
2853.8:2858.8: 3.09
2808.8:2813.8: 2.65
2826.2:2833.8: 2.8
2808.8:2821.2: 2.71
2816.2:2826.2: 2.81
